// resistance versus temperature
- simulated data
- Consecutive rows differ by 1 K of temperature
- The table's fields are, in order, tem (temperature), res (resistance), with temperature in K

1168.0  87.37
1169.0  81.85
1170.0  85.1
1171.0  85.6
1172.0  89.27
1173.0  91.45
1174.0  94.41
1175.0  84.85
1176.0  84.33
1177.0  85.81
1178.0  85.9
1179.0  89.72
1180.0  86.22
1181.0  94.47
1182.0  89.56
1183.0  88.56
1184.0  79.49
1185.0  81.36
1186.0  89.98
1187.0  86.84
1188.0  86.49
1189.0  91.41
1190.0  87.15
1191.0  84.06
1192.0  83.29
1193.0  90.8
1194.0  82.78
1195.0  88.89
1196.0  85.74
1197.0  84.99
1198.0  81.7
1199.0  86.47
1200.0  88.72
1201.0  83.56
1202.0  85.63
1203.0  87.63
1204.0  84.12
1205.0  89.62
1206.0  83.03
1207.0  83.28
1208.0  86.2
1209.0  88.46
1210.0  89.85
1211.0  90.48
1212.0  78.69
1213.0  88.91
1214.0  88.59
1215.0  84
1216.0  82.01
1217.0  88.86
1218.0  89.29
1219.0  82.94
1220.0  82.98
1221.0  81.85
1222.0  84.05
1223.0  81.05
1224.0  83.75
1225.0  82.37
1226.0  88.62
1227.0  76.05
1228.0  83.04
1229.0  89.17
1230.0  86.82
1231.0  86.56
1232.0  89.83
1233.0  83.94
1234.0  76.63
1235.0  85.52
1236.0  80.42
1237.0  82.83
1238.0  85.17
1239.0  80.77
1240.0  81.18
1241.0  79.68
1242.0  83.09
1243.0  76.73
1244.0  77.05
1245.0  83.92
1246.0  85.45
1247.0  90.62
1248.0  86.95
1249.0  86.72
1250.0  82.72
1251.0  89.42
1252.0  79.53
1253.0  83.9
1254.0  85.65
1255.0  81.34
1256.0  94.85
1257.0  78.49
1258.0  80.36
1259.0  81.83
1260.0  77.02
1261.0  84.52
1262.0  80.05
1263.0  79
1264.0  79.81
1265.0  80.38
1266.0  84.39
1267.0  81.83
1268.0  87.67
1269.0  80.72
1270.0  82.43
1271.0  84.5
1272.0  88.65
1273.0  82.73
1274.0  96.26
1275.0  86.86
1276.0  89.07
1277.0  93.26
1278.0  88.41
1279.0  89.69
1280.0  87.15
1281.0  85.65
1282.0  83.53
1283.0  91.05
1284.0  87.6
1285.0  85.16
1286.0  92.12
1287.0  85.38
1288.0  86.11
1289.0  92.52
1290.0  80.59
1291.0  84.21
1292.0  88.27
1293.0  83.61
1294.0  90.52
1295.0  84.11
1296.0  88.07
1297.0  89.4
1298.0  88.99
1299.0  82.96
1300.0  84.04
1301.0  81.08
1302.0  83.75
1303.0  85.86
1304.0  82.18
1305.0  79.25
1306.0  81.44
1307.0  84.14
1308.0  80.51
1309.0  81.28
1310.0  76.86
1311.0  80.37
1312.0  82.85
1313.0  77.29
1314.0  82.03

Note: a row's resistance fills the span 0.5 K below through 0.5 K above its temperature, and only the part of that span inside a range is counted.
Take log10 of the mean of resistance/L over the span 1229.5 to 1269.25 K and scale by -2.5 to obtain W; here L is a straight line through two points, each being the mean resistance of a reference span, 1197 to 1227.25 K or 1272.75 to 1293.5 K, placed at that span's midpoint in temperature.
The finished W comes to 0.04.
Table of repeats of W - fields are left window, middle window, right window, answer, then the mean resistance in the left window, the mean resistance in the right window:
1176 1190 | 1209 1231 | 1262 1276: 0.012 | 87.3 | 84.3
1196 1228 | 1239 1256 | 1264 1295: 0.028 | 85.1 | 86.5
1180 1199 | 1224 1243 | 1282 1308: 0.037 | 86.5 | 85.6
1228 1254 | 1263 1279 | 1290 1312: -0.025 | 83.8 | 83.8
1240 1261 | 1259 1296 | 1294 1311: -0.029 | 83.2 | 83.5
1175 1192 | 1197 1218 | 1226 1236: -0.007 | 86.8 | 84.2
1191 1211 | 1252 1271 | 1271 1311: 0.045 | 86.1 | 85.9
